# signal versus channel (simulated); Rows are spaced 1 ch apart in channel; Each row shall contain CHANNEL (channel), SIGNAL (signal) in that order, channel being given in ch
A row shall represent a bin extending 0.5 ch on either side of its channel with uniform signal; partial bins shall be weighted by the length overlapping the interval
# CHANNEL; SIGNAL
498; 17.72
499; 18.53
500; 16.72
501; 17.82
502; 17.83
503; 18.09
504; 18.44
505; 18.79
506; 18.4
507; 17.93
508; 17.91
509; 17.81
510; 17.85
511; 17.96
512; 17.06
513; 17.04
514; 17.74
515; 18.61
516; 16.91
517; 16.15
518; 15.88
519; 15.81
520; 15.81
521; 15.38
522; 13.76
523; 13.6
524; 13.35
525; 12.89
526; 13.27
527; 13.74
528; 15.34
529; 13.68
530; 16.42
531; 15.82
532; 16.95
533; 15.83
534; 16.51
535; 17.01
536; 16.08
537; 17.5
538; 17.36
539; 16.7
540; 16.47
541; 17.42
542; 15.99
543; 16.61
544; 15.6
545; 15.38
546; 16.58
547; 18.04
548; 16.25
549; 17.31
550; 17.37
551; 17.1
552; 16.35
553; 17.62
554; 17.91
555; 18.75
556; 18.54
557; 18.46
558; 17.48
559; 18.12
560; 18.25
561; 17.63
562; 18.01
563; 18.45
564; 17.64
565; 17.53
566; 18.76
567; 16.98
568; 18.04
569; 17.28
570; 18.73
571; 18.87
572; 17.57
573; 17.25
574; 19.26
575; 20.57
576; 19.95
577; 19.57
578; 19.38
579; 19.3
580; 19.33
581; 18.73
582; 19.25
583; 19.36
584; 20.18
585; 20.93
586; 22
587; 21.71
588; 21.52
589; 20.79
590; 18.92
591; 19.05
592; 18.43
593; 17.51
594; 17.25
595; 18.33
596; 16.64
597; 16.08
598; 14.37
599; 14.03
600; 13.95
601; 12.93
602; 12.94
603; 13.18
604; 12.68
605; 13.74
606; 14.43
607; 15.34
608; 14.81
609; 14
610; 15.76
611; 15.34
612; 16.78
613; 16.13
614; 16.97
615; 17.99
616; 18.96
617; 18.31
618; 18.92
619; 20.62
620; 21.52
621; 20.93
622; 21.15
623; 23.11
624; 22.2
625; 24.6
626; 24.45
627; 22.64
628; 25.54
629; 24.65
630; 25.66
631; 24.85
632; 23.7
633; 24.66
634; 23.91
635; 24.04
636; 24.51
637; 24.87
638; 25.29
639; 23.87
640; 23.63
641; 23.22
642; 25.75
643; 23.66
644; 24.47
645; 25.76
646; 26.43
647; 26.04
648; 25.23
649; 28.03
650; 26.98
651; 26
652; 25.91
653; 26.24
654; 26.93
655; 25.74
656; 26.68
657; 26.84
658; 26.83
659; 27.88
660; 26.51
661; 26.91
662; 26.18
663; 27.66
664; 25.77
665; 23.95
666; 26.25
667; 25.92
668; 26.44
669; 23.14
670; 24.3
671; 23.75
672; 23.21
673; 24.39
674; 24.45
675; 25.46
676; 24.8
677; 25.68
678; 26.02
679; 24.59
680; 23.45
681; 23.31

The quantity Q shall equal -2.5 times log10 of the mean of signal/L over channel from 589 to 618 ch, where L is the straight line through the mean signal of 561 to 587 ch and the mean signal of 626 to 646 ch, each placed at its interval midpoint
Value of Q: 0.32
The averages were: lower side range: 18.9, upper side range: 24.5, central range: 16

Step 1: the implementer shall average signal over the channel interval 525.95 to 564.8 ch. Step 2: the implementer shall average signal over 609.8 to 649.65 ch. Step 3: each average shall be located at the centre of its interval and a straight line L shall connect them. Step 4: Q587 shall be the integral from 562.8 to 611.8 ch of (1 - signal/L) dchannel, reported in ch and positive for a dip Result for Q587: 5.3 ch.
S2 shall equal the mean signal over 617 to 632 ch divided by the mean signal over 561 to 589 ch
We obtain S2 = 1.2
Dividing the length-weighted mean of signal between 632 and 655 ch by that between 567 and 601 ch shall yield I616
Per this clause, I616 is 1.36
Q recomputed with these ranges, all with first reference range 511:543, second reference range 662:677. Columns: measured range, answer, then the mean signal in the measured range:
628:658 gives -0.09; 25.3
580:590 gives -0.04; 20.4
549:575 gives 0.01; 18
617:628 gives 0.00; 22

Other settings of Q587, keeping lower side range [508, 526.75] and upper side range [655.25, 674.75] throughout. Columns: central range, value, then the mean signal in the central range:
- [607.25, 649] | 2.2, 22.1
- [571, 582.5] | 0.4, 19.1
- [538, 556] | 0.9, 17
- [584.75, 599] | 1.5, 18.6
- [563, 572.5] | 0.6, 18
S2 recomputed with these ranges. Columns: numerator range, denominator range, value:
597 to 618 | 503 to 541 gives 0.93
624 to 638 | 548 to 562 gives 1.38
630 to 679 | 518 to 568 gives 1.54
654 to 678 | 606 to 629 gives 1.32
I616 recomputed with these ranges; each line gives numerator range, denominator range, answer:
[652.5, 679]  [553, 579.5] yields 1.40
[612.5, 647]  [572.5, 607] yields 1.29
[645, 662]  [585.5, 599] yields 1.44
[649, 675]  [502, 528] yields 1.57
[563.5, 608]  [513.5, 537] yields 1.14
